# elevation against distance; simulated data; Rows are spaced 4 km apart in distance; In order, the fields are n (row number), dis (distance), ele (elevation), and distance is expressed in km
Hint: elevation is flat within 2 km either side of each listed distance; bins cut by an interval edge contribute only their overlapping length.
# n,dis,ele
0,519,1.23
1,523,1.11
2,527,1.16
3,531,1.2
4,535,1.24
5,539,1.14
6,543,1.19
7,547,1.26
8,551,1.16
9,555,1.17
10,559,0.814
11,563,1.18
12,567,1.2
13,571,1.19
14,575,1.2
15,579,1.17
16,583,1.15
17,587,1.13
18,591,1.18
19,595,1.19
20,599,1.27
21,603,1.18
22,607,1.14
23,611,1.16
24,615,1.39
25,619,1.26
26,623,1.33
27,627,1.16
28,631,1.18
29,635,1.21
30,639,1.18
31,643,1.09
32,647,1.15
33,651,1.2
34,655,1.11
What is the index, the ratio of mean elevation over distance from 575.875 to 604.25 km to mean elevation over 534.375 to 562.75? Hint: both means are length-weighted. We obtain 1.04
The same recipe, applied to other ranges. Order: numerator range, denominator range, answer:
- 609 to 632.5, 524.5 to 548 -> 1.05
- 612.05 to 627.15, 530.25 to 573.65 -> 1.12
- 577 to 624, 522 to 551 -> 1.02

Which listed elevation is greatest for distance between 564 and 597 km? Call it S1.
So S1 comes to 1.2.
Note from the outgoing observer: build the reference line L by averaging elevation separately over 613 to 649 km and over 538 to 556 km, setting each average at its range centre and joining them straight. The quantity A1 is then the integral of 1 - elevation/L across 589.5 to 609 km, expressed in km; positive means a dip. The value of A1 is 0.2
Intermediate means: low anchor 1.19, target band 1.19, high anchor 1.22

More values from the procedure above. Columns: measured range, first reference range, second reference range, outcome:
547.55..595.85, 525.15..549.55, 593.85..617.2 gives 2.5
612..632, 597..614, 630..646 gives -1.4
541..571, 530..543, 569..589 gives 1.0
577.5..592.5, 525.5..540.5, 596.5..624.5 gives 0.8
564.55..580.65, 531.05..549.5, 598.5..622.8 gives 0.4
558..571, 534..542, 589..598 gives 0.9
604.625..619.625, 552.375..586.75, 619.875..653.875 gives -0.8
